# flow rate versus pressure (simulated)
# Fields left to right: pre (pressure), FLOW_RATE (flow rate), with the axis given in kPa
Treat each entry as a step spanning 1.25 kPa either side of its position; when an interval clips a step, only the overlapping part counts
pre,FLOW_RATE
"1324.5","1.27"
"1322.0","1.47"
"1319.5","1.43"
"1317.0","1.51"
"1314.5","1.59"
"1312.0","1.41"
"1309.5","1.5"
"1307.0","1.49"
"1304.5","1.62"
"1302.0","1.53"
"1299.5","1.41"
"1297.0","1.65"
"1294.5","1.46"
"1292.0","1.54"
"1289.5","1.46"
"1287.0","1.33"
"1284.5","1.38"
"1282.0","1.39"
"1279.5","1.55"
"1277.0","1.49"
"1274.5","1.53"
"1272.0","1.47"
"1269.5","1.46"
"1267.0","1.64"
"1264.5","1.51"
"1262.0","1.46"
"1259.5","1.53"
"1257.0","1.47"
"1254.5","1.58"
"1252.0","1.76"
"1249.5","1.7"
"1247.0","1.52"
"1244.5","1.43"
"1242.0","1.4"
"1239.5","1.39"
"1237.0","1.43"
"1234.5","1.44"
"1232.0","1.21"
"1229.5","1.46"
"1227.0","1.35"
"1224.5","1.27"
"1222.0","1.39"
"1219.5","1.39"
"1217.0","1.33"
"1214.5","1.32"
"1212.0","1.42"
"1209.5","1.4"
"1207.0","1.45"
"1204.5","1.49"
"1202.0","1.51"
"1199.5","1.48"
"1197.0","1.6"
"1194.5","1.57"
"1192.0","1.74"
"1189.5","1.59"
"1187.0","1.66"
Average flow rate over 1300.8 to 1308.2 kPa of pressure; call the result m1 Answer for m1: 1.55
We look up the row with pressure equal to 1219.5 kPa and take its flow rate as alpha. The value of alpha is 1.39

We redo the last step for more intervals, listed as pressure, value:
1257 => 1.47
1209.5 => 1.4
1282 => 1.39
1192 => 1.74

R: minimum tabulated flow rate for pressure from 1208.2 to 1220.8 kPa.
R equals 1.32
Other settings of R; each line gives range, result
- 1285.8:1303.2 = 1.33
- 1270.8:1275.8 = 1.47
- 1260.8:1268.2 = 1.46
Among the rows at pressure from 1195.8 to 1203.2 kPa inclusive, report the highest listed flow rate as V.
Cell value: 1.6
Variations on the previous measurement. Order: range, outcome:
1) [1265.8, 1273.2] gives 1.64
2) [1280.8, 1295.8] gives 1.54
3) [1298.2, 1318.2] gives 1.62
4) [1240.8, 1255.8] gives 1.76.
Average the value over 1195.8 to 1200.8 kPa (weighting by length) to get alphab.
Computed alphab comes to 1.54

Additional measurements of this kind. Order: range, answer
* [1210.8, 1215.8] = 1.37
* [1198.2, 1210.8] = 1.47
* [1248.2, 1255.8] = 1.68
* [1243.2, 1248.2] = 1.47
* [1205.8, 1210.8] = 1.42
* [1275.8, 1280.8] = 1.52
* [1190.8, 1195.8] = 1.65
